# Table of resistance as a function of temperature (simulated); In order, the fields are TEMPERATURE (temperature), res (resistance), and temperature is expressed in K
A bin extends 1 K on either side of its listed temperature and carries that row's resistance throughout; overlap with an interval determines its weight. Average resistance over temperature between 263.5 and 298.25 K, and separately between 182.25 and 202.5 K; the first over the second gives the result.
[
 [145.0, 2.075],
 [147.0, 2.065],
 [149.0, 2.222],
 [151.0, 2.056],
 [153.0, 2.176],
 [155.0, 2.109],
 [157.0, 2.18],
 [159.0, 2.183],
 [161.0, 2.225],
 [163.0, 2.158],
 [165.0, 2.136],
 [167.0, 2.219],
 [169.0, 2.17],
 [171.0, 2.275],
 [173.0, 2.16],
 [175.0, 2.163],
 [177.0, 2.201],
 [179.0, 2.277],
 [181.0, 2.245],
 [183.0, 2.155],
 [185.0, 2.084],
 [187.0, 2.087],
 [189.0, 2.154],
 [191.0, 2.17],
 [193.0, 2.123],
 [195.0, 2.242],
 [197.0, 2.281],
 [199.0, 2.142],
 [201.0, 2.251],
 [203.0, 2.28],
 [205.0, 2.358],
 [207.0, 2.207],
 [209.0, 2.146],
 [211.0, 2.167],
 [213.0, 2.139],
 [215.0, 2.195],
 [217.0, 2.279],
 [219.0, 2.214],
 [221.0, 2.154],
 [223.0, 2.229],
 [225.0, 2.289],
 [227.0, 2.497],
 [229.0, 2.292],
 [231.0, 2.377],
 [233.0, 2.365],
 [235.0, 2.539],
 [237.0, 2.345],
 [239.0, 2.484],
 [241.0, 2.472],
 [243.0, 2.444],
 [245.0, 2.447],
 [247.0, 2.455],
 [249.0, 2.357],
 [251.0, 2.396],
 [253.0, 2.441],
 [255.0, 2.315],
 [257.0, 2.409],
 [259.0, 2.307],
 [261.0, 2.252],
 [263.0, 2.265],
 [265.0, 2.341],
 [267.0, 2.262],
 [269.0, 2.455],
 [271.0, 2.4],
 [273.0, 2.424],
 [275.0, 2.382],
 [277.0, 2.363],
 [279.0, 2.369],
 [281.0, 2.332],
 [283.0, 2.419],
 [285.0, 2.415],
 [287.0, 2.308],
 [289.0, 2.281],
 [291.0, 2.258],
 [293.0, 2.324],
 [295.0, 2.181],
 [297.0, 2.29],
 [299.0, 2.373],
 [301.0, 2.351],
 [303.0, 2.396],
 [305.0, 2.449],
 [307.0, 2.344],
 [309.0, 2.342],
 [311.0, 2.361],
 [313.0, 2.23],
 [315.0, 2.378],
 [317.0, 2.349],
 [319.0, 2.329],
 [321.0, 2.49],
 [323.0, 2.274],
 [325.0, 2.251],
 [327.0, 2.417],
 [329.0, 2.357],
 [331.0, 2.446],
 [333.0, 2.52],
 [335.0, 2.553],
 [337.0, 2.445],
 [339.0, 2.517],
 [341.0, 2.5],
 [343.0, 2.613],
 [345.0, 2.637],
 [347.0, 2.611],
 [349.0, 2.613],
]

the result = 1.08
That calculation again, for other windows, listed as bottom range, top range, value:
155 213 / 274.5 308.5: 1.07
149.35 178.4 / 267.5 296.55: 1.08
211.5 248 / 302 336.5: 1.02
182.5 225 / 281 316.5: 1.06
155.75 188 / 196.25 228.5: 1.03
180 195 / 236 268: 1.10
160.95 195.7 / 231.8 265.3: 1.10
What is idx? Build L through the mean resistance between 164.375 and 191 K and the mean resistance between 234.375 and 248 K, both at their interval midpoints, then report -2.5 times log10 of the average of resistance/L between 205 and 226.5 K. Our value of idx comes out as 0.06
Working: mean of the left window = 2.18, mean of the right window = 2.45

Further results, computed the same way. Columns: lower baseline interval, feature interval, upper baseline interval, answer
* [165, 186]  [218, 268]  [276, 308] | -0.037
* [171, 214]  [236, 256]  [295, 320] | -0.071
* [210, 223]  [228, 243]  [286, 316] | -0.089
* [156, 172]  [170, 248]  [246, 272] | 0.003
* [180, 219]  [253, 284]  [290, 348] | -0.020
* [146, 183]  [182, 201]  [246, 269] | 0.032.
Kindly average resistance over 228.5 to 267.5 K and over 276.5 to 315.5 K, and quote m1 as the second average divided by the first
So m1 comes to 0.98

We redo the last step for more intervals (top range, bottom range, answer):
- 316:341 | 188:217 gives 1.09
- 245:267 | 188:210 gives 1.06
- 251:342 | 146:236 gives 1.07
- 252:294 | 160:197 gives 1.08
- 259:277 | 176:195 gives 1.08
